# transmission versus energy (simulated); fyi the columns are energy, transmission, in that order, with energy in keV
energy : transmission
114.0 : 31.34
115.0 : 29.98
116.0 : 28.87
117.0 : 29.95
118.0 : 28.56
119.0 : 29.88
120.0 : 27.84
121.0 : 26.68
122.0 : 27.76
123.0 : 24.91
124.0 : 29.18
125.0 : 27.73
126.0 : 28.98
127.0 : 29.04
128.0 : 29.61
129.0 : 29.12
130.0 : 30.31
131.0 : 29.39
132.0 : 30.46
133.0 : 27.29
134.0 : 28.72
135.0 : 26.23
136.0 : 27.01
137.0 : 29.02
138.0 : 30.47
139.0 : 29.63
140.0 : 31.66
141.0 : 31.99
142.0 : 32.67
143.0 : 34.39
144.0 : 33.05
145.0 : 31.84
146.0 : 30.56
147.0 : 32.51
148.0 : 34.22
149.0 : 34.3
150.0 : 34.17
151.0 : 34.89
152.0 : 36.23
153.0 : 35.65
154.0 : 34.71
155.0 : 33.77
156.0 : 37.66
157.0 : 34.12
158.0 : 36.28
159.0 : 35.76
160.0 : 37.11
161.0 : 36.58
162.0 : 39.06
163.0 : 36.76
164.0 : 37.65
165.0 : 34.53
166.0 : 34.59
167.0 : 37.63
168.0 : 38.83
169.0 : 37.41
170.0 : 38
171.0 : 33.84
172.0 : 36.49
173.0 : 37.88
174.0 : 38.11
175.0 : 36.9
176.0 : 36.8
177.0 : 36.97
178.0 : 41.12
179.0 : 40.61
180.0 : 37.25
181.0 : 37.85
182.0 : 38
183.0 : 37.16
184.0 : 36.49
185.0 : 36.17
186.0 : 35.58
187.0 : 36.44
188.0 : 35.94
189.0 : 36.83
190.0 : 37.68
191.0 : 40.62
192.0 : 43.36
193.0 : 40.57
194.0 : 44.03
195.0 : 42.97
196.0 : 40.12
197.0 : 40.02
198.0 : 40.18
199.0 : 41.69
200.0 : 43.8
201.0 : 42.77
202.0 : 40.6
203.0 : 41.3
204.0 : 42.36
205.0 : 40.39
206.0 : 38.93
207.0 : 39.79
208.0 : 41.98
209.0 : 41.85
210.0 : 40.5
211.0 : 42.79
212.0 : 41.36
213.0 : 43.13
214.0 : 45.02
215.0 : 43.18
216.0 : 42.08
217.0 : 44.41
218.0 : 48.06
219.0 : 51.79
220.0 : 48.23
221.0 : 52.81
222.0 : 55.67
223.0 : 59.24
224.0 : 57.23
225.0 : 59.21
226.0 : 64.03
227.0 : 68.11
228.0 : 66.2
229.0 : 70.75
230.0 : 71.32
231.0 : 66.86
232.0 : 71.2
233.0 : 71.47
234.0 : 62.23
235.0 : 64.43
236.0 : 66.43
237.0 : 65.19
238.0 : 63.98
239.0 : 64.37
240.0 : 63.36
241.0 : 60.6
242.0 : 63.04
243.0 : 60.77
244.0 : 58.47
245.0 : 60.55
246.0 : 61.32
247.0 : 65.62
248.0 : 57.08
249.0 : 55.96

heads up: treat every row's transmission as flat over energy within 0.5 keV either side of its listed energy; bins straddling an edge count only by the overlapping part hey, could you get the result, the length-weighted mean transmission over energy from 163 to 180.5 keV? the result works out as 37.3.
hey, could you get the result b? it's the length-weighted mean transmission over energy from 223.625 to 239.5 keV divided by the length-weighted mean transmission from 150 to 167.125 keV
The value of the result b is 1.83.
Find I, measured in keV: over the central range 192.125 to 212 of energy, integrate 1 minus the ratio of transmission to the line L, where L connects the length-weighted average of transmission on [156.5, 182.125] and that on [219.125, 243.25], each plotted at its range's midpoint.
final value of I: 3.64 keV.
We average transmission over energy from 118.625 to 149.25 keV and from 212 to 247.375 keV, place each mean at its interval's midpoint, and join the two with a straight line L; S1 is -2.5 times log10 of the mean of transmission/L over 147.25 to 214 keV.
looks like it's 0.14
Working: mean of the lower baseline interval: 29.8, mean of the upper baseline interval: 59.2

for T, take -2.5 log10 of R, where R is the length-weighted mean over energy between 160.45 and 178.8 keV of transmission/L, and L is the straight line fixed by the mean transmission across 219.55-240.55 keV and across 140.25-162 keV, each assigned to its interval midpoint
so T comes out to 0.110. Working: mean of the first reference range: 34.5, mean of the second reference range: 63.5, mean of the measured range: 37.2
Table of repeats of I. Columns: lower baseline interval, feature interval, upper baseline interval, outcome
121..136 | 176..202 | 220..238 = 5.4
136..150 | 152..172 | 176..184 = -0.7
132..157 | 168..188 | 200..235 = 1.8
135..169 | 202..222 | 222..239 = 4.8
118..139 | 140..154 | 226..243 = 0.6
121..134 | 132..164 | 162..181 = -0.5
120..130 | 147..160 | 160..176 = -0.4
